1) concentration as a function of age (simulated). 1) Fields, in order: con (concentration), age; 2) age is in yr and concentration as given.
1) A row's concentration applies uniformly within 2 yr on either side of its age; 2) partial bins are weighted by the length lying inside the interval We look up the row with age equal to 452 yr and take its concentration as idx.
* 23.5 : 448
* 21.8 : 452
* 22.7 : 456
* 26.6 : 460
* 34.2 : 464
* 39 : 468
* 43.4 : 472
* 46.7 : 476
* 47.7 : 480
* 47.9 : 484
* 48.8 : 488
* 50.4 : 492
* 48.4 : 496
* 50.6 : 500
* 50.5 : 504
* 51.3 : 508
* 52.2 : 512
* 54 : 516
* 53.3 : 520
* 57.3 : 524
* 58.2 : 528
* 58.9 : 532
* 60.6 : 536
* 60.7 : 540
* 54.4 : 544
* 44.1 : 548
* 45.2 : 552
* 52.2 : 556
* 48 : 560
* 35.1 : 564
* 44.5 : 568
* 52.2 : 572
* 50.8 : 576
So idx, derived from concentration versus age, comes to 21.8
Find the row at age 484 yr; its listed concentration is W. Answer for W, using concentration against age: 47.9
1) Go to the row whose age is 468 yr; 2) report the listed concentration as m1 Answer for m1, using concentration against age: 39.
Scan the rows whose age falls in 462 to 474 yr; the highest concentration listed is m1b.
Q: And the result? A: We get 43.4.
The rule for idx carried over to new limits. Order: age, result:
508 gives 51.3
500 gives 50.6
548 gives 44.1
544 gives 54.4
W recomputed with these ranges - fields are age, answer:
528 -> 58.2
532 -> 58.9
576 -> 50.8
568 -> 44.5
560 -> 48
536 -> 60.6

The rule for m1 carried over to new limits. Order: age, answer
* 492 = 50.4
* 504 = 50.5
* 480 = 47.7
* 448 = 23.5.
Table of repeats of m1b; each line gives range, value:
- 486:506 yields 50.6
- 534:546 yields 60.7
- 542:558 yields 54.4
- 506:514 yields 52.2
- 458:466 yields 34.2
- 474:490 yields 48.8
